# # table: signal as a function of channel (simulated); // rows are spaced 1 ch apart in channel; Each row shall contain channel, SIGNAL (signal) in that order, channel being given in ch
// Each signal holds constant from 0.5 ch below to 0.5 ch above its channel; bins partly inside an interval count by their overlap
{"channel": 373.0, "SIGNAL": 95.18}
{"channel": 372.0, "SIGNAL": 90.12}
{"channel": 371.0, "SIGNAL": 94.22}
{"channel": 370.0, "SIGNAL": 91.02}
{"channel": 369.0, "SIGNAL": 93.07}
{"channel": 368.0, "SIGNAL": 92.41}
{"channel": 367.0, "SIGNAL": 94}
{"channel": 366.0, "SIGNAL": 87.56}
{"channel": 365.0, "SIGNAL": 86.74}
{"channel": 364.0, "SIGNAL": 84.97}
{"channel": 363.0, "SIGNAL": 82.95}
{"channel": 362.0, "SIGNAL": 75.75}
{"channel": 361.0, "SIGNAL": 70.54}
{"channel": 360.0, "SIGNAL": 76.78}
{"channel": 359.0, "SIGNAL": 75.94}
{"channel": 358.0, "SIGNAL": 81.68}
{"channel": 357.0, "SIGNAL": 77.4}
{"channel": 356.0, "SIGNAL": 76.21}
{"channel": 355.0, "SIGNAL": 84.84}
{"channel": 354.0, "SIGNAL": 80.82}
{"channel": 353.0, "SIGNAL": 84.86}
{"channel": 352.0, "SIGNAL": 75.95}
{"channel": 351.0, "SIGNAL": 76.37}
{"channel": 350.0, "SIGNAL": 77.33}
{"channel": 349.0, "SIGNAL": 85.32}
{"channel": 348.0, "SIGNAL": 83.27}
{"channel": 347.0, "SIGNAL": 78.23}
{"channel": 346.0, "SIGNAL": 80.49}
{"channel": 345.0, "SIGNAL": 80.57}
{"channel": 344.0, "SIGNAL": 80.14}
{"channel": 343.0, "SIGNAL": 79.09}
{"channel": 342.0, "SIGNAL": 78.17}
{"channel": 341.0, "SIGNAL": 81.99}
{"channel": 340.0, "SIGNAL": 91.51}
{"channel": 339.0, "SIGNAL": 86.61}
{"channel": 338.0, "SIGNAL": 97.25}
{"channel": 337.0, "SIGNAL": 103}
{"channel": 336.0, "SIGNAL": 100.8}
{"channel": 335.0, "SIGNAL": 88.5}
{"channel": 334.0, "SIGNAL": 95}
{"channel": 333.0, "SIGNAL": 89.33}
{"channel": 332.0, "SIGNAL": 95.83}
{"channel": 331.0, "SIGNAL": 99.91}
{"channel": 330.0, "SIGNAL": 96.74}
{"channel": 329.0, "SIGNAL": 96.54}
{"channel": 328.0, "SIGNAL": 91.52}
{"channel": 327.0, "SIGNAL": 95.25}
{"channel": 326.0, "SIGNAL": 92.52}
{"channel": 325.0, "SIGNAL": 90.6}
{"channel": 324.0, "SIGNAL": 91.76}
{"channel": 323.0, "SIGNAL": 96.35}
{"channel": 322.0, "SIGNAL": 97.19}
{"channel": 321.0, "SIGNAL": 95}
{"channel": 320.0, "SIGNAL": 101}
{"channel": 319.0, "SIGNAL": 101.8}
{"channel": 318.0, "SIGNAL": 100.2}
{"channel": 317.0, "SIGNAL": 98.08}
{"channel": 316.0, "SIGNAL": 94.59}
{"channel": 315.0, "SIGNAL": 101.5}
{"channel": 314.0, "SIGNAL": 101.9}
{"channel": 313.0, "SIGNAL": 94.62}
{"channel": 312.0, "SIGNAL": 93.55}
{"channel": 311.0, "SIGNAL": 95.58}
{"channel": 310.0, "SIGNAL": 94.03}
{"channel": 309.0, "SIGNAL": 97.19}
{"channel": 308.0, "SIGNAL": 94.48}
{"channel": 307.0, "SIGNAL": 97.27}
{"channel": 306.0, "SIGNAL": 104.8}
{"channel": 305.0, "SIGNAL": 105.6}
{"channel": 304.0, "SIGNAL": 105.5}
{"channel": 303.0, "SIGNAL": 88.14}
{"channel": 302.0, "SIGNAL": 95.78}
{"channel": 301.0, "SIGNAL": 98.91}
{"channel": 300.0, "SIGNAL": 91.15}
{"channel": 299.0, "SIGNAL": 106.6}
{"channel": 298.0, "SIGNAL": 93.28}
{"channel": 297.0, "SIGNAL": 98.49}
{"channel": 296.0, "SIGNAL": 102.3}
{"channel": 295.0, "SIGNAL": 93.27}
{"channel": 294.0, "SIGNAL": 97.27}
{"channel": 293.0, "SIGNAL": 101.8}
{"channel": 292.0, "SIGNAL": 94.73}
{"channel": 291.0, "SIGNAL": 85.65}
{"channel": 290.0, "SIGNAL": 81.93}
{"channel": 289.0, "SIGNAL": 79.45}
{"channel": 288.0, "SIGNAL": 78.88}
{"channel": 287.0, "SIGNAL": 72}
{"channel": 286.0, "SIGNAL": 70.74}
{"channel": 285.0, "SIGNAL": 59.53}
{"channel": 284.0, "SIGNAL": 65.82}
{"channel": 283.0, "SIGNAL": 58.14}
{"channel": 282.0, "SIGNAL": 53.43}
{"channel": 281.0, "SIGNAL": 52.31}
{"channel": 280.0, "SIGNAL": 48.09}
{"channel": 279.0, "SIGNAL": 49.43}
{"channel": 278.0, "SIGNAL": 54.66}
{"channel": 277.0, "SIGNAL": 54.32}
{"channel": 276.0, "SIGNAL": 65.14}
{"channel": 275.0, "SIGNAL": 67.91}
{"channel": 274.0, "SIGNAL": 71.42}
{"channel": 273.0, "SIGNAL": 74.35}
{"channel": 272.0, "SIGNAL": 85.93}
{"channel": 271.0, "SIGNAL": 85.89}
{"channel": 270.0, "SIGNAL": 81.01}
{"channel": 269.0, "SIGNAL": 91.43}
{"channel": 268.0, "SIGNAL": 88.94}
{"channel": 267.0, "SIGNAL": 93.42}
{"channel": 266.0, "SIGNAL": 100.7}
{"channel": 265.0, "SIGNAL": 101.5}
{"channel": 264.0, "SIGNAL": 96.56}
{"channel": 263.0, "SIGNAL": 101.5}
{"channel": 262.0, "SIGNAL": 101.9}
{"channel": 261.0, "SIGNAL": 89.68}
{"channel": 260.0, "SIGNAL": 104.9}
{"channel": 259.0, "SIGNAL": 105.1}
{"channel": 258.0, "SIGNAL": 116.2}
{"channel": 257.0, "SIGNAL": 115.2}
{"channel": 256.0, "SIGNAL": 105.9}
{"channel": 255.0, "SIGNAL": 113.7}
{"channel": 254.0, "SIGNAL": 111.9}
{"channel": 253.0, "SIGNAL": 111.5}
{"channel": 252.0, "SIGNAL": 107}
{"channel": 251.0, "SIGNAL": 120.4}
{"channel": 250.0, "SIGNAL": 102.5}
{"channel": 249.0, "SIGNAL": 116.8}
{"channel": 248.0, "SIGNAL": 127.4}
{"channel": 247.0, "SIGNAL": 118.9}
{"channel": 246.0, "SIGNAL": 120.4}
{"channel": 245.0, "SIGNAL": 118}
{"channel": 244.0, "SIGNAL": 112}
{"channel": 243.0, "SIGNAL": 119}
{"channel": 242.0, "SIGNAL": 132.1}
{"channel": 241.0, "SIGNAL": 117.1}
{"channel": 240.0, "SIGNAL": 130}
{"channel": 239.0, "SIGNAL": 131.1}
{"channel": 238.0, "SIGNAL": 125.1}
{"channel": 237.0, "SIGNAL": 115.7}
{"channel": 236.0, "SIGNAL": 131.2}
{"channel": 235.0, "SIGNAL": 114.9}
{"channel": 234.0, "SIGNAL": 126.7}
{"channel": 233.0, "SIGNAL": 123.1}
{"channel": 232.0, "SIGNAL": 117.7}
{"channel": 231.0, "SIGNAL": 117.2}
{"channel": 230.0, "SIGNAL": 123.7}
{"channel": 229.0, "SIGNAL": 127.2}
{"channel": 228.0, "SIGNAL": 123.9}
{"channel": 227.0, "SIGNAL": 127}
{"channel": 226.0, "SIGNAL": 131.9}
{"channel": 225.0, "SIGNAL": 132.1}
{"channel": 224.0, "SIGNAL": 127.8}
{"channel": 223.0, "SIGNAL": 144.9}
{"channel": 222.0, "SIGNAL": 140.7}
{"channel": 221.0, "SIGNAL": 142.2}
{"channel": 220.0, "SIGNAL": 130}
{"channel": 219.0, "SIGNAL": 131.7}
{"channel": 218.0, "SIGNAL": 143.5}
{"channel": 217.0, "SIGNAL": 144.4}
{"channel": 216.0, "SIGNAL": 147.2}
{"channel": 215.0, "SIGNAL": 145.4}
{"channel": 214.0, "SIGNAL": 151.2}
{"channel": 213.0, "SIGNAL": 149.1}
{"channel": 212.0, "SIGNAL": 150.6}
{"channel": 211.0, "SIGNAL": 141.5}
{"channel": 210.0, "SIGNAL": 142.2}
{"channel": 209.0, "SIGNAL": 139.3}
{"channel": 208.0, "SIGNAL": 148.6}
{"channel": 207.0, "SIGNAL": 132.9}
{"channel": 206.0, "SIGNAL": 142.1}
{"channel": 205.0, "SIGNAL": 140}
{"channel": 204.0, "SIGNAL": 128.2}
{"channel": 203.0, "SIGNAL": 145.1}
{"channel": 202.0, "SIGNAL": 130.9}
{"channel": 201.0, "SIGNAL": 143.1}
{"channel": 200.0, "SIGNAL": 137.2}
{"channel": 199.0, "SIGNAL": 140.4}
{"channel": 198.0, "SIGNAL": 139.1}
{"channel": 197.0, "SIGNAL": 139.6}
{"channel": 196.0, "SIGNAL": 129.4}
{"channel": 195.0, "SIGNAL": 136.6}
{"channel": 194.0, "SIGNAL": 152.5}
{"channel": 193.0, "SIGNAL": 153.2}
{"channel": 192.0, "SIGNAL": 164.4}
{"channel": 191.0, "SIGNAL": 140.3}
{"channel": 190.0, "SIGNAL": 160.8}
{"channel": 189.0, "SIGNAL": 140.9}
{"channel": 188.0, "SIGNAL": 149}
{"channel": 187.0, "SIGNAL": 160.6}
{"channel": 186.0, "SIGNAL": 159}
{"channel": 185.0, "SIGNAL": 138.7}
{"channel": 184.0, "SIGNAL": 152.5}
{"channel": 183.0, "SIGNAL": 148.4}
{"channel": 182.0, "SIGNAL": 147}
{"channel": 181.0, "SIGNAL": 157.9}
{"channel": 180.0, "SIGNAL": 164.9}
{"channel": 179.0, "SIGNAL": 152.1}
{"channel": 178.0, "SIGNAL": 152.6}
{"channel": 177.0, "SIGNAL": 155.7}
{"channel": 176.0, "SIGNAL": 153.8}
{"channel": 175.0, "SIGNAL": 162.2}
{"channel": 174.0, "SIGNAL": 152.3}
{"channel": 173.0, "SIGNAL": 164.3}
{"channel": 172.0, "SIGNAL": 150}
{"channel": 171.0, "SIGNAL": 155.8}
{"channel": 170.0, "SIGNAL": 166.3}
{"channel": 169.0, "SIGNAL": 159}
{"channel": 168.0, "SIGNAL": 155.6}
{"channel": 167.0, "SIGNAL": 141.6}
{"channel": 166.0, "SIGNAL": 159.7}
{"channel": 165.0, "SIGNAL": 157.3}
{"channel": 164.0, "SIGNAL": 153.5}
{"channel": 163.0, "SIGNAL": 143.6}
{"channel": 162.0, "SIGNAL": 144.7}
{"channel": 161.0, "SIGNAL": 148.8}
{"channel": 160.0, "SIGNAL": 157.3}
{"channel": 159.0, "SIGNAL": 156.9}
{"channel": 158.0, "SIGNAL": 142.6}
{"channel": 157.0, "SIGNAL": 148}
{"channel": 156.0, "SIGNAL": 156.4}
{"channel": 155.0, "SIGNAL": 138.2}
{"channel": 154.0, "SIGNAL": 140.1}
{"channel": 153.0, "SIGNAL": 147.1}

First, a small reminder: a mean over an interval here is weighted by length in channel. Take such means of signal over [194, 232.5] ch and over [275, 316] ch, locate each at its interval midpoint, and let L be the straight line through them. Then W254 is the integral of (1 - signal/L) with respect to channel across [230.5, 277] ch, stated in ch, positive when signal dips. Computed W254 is 2.21 ch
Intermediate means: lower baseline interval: 137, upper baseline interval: 84.4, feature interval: 107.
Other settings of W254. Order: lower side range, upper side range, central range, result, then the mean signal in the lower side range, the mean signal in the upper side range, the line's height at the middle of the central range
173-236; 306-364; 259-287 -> 9.2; 142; 89.3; 114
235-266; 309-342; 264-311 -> 9.3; 114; 95.1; 105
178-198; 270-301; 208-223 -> -1.6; 150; 76.9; 129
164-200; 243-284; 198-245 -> -4.1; 152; 92.4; 123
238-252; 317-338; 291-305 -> 1.0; 120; 96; 105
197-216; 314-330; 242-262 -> 1.8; 142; 96.5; 124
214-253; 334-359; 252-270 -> 2.1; 127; 83.8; 116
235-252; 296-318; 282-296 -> 3.3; 121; 97.8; 104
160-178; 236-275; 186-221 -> -2.1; 154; 107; 135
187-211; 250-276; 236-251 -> -1.3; 143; 97.2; 111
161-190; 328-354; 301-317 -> 0.4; 154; 87.3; 100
